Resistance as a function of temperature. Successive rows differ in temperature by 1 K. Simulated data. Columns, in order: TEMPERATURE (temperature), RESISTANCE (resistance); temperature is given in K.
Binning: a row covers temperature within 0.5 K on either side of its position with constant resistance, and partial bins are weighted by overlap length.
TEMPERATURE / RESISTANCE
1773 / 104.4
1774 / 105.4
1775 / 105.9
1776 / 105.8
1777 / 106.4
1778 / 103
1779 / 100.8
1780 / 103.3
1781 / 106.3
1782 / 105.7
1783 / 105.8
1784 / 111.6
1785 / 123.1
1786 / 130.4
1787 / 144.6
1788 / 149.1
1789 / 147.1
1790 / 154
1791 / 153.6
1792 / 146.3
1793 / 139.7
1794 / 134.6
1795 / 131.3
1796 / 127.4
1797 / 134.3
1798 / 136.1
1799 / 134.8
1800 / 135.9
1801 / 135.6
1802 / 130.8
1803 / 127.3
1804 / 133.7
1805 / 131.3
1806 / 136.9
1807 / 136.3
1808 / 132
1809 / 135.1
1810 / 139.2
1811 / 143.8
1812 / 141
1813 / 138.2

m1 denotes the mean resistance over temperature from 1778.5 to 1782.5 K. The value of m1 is 104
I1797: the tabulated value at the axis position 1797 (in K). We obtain 134.3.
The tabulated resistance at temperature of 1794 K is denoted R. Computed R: 134.6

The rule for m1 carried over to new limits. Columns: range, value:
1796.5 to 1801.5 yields 135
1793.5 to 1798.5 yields 133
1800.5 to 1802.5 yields 133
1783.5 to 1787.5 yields 127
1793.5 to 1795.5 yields 133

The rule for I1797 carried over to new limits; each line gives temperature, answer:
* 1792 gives 146.3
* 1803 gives 127.3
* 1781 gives 106.3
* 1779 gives 100.8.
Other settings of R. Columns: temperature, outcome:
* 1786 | 130.4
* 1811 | 143.8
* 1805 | 131.3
